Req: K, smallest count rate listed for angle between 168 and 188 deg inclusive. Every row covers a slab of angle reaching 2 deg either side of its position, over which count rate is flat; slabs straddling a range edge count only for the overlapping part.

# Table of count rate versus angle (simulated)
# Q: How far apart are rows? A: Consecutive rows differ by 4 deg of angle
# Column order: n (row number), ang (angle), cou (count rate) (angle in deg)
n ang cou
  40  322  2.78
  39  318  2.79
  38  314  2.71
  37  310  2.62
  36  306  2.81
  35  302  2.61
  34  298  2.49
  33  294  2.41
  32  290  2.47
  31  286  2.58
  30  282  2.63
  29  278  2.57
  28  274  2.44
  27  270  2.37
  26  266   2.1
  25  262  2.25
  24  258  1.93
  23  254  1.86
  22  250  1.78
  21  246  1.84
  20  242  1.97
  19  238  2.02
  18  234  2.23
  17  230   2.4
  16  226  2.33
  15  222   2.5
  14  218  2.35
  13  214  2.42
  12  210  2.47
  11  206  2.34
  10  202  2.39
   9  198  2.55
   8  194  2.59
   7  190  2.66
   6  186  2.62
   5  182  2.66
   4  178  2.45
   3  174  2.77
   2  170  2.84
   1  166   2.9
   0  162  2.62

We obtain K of 2.45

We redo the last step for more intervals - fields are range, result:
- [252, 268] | 1.86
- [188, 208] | 2.34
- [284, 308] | 2.41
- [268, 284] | 2.37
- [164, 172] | 2.84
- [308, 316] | 2.62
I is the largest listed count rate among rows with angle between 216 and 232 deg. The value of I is 2.5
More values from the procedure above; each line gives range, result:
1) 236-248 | 2.02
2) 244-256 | 1.86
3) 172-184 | 2.77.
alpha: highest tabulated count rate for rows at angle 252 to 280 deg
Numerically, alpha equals 2.57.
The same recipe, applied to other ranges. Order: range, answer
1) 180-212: 2.66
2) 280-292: 2.63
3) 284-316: 2.81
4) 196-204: 2.55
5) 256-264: 2.25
